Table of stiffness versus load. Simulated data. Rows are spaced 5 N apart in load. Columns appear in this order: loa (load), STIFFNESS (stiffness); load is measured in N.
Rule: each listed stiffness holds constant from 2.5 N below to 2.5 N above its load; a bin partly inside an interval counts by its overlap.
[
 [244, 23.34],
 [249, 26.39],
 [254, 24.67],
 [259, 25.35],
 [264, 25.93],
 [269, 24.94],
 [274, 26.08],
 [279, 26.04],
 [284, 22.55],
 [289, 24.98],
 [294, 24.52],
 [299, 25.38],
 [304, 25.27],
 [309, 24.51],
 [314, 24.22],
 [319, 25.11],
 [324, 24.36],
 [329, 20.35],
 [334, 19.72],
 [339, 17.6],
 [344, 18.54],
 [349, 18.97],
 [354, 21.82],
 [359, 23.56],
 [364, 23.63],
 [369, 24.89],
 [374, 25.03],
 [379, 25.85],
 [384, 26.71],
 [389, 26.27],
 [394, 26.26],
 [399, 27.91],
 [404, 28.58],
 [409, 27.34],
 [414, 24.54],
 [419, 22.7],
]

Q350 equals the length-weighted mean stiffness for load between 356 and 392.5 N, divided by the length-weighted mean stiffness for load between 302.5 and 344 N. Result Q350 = 1.12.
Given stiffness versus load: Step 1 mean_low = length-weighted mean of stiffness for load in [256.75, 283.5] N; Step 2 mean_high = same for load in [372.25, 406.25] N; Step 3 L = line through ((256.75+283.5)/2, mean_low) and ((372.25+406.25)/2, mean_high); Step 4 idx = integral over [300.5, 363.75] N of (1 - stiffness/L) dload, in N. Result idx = 9.6 N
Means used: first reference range 25.4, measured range 22.1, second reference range 26.7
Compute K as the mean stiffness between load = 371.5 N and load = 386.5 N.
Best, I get 25.9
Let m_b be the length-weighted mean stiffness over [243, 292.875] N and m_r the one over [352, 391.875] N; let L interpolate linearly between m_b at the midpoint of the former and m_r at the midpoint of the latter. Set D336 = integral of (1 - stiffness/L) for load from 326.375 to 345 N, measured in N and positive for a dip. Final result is 4.3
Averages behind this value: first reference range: 25.1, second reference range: 24.8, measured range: 19.1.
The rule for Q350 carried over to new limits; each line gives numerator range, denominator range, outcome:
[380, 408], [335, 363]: 1.34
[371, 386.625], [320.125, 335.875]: 1.18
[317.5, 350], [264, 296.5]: 0.83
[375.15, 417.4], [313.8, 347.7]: 1.26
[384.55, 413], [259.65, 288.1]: 1.08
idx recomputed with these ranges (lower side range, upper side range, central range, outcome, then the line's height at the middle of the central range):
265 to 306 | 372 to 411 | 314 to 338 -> 3.2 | 25.7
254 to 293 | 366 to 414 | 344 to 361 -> 3.3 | 26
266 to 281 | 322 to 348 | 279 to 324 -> -3.2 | 23.1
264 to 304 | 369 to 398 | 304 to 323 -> 0.5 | 25.3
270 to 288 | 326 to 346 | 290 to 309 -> -1.8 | 22.9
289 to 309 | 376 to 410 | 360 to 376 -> 1.2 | 26.4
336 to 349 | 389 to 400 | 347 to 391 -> -2.9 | 22.6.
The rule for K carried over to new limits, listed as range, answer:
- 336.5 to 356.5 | 19.2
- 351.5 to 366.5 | 23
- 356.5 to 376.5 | 24.3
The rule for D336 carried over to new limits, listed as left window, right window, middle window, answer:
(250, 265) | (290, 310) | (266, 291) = 0.2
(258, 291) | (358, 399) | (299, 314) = 0.2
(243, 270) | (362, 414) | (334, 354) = 5.3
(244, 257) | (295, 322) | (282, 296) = 0.5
